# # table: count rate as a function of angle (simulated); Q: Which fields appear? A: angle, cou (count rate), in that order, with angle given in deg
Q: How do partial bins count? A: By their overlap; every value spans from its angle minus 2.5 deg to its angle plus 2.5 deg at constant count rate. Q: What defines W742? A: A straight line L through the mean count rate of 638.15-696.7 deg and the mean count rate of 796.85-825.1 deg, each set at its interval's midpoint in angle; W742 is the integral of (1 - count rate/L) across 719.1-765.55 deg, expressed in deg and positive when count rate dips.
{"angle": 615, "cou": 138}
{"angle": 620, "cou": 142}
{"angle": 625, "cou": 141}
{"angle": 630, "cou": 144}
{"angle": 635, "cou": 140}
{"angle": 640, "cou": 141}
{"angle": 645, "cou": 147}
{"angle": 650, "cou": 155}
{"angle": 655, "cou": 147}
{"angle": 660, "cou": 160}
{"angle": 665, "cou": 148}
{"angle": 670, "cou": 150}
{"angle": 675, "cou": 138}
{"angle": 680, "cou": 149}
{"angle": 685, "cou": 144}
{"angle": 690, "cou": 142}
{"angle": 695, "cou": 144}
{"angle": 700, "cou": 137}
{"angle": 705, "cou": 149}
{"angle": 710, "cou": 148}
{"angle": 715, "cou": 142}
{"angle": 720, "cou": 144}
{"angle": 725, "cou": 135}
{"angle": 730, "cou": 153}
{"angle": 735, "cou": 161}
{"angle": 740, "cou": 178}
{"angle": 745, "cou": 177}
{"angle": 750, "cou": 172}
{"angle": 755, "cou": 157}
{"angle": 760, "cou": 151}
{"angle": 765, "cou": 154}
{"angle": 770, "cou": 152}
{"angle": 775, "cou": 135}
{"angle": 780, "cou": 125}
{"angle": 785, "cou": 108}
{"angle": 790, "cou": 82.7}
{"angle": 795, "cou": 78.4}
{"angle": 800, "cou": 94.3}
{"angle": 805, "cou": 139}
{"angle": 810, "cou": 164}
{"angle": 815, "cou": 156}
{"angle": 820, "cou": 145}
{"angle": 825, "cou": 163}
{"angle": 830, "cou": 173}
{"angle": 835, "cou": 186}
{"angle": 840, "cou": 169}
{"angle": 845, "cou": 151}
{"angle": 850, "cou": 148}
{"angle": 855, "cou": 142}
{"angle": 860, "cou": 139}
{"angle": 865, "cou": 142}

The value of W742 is -4.9 deg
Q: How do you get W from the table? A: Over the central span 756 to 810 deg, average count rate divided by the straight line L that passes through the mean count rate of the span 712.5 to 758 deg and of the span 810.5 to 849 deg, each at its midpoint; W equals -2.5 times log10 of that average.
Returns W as 0.27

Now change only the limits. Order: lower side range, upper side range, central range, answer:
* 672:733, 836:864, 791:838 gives 0.05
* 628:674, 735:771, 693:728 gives 0.10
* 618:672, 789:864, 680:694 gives 0.01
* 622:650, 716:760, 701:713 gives 0.05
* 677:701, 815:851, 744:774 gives -0.04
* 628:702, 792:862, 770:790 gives 0.20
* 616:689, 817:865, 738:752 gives -0.16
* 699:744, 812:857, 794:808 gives 0.40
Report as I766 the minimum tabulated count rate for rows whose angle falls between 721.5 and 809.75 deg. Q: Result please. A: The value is 78.4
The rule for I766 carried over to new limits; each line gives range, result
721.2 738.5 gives 135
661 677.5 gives 138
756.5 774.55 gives 151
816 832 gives 145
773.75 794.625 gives 82.7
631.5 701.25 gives 137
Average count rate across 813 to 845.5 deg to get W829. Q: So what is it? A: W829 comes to 164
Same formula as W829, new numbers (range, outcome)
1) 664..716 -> 145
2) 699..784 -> 151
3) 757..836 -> 137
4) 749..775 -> 154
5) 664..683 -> 146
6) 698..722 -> 144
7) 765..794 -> 121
